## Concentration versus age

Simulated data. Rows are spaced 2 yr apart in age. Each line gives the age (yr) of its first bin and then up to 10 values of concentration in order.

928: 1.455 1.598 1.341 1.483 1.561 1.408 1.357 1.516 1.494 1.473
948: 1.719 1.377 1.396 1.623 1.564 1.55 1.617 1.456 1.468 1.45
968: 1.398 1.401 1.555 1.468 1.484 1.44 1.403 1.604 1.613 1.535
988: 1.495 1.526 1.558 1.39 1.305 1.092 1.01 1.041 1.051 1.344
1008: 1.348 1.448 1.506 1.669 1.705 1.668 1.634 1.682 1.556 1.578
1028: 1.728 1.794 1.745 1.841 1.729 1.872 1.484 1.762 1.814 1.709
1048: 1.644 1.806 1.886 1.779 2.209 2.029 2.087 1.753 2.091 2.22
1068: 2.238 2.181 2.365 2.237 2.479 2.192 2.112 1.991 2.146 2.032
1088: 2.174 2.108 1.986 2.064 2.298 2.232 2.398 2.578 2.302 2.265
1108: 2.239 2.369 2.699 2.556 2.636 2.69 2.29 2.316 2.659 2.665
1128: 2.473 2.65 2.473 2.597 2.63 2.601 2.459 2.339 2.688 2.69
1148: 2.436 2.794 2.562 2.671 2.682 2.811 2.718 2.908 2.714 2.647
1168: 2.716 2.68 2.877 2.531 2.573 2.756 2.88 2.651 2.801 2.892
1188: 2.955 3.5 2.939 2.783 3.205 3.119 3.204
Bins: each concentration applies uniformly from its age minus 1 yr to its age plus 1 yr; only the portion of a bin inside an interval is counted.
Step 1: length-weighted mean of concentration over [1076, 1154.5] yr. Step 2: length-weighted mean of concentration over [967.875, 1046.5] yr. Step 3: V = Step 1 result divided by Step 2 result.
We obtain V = 1.58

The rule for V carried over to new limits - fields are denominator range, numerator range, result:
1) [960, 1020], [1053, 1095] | 1.48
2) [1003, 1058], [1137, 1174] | 1.59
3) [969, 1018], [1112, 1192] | 1.88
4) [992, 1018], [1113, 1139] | 1.90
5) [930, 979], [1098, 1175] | 1.73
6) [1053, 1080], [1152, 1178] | 1.26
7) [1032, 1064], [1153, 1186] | 1.49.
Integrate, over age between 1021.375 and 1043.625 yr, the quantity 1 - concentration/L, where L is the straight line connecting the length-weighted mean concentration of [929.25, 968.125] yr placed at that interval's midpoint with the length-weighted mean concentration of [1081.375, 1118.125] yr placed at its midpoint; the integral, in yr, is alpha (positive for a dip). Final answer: 2.6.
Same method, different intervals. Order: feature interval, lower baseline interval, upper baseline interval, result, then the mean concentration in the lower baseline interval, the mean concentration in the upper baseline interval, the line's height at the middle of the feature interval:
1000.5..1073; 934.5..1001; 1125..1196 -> 6.7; 1.46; 2.71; 1.91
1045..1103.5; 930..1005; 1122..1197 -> 1.2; 1.44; 2.71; 2.15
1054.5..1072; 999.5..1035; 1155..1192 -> -1.9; 1.53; 2.8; 1.9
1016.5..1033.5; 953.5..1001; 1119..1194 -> 1.0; 1.46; 2.68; 1.78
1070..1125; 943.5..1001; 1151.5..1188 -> -0.9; 1.46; 2.73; 2.27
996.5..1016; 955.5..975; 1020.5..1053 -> 3.9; 1.49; 1.73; 1.63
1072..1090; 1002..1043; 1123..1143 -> -0.7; 1.59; 2.55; 2.1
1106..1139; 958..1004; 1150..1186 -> -1.7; 1.42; 2.72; 2.41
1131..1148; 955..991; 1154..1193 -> 0.2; 1.5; 2.8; 2.58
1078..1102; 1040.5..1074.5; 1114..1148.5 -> 0.8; 1.98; 2.55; 2.23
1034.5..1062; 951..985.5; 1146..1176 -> 2.3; 1.5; 2.69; 1.99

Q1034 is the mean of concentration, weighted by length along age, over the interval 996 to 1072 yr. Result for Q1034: 1.7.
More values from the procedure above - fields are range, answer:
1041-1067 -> 1.91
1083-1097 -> 2.12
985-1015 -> 1.35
